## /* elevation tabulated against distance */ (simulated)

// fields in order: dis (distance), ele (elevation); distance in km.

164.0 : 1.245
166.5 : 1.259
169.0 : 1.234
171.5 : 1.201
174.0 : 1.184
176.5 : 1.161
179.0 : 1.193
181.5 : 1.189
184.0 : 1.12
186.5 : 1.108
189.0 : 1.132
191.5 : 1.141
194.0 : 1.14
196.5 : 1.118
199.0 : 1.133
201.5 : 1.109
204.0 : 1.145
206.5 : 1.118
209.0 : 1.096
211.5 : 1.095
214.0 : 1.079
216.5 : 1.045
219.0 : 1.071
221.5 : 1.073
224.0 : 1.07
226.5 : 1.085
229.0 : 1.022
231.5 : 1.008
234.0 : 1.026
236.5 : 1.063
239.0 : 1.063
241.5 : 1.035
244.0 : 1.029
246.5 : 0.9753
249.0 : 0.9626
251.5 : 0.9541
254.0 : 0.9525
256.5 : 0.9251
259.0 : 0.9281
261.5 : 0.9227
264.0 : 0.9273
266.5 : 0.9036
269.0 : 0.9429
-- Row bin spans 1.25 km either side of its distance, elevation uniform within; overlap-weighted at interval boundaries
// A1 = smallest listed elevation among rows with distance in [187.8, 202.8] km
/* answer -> 1.109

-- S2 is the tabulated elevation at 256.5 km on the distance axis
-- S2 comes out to 0.9251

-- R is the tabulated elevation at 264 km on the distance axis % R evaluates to 0.9273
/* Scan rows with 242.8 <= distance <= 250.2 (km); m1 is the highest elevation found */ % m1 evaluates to 1.029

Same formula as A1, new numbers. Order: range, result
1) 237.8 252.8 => 0.9541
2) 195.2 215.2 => 1.079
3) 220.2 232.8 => 1.008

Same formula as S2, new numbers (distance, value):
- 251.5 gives 0.9541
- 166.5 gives 1.259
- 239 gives 1.063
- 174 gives 1.184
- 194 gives 1.14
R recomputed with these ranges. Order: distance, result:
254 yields 0.9525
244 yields 1.029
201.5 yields 1.109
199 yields 1.133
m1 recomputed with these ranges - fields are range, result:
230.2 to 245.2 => 1.063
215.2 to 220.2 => 1.071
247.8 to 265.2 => 0.9626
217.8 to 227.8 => 1.085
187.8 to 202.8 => 1.141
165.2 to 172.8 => 1.259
